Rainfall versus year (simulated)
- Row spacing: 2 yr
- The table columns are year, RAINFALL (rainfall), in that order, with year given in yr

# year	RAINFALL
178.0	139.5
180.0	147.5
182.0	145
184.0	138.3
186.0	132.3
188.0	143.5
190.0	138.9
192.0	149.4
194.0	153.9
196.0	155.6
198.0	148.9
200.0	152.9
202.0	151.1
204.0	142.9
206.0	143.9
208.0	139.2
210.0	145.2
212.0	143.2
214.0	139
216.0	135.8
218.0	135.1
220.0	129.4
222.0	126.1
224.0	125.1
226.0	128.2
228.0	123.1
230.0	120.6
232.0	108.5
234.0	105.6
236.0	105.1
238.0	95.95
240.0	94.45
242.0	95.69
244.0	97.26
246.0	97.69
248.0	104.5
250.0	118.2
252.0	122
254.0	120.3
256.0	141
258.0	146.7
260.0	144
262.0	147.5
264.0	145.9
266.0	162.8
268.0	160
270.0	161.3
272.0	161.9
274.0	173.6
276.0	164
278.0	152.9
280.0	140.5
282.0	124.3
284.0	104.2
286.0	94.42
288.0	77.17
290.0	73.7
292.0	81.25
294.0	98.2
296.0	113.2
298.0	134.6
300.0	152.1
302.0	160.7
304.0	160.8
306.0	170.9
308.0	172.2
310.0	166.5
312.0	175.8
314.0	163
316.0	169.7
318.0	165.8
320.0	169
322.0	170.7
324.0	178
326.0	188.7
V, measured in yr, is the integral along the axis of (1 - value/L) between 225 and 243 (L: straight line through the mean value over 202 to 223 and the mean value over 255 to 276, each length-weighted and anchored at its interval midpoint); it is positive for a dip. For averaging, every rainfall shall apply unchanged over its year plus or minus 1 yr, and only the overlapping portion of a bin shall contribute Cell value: 4.5 yr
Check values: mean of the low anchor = 139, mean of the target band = 109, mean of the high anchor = 155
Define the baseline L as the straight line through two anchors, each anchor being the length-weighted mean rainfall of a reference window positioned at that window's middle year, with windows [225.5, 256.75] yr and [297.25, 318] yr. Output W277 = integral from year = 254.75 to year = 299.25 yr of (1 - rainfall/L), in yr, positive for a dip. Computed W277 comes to 1.5 yr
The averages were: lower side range 111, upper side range 163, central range 132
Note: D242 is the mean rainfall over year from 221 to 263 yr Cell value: 118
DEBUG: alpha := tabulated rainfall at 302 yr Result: 160.7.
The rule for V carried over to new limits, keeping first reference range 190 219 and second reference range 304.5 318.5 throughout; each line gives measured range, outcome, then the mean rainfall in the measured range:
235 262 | 6.9 yr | 115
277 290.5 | 4.3 yr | 111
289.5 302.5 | 3.9 yr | 116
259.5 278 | 0.2 yr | 158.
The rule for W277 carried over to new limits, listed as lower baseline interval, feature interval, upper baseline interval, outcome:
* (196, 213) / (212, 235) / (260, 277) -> 3.7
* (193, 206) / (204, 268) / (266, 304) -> 7.1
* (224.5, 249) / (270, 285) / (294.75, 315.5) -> -1.2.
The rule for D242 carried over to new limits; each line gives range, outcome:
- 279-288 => 112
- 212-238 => 123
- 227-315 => 130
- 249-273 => 144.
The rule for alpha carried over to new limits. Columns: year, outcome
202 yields 151.1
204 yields 142.9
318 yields 165.8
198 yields 148.9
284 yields 104.2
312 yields 175.8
